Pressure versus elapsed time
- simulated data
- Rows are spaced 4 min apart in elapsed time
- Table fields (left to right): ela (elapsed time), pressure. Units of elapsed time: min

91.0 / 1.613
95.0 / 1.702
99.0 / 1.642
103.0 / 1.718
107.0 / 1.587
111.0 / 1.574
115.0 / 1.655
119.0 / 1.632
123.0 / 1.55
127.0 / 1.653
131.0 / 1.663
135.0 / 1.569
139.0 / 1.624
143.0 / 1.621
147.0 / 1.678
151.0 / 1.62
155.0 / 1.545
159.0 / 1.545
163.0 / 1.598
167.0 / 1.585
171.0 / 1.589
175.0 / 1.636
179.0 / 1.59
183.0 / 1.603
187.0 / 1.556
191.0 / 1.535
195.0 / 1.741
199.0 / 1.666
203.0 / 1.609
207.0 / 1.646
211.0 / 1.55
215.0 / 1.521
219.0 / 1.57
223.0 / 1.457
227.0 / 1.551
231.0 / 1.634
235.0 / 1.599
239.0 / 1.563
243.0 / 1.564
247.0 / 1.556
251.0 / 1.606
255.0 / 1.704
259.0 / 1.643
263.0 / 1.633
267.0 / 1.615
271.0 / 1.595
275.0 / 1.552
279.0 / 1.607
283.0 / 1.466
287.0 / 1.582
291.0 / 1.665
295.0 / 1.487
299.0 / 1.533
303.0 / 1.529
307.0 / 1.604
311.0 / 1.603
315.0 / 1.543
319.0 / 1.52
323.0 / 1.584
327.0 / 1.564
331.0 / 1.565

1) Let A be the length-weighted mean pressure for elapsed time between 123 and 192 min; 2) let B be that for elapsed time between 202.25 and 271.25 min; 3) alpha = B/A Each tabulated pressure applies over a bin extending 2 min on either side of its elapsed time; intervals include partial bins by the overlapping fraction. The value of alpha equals 0.99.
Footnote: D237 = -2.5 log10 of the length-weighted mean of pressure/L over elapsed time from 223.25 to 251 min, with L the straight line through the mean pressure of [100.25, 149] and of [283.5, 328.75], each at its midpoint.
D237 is 0.010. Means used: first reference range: 1.63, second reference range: 1.56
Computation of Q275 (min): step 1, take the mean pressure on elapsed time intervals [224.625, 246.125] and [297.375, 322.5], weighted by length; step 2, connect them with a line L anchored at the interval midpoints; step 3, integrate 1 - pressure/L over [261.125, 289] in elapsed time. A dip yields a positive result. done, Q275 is -0.2 min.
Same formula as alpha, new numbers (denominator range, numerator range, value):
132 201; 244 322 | 0.98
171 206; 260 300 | 0.98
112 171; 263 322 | 0.97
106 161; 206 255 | 0.98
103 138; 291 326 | 0.96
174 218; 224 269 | 1.00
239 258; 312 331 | 0.97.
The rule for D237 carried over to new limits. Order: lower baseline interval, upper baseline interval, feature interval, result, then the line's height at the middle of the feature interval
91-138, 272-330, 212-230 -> 0.04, 1.59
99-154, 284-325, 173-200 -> -0.01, 1.6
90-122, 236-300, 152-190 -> 0.02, 1.62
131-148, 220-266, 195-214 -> -0.01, 1.6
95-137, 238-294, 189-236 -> 0.01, 1.61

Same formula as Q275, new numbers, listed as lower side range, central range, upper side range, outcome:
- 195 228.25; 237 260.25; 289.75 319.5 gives -0.5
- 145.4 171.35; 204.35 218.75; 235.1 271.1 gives 0.3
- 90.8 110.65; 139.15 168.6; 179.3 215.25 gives 0.5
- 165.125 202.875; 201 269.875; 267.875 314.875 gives 0.0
